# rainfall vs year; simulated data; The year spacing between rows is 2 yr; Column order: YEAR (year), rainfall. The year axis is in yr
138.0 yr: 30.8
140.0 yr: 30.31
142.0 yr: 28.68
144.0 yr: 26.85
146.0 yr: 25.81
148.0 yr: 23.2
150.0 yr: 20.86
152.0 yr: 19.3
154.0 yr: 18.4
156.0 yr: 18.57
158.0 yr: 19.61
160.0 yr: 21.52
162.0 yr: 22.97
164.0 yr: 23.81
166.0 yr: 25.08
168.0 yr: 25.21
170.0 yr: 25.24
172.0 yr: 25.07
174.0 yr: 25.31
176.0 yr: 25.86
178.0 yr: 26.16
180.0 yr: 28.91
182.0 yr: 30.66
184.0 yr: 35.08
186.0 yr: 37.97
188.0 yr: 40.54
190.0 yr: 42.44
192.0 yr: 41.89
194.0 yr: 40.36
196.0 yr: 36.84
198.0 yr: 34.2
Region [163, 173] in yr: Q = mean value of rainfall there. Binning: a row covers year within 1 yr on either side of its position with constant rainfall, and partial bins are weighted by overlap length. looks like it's 24.9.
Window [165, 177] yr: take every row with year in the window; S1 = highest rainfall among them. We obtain 25.86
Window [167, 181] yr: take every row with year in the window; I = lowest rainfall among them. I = 25.07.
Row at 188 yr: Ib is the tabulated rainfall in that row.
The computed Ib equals 40.54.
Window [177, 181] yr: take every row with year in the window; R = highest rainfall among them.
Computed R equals 28.91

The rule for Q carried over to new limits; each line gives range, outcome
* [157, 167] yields 22.6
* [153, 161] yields 19.5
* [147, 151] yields 22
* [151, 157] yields 18.8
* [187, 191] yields 41.5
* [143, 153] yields 23.2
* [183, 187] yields 36.5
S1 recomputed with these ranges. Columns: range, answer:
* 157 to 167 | 25.08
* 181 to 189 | 40.54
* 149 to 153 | 20.86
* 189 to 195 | 42.44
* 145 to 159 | 25.81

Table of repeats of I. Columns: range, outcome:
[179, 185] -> 28.91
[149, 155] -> 18.4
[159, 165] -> 21.52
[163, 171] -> 23.81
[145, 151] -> 20.86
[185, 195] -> 37.97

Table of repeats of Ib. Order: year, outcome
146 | 25.81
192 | 41.89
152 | 19.3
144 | 26.85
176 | 25.86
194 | 40.36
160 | 21.52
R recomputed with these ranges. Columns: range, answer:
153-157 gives 18.57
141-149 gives 28.68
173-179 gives 26.16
